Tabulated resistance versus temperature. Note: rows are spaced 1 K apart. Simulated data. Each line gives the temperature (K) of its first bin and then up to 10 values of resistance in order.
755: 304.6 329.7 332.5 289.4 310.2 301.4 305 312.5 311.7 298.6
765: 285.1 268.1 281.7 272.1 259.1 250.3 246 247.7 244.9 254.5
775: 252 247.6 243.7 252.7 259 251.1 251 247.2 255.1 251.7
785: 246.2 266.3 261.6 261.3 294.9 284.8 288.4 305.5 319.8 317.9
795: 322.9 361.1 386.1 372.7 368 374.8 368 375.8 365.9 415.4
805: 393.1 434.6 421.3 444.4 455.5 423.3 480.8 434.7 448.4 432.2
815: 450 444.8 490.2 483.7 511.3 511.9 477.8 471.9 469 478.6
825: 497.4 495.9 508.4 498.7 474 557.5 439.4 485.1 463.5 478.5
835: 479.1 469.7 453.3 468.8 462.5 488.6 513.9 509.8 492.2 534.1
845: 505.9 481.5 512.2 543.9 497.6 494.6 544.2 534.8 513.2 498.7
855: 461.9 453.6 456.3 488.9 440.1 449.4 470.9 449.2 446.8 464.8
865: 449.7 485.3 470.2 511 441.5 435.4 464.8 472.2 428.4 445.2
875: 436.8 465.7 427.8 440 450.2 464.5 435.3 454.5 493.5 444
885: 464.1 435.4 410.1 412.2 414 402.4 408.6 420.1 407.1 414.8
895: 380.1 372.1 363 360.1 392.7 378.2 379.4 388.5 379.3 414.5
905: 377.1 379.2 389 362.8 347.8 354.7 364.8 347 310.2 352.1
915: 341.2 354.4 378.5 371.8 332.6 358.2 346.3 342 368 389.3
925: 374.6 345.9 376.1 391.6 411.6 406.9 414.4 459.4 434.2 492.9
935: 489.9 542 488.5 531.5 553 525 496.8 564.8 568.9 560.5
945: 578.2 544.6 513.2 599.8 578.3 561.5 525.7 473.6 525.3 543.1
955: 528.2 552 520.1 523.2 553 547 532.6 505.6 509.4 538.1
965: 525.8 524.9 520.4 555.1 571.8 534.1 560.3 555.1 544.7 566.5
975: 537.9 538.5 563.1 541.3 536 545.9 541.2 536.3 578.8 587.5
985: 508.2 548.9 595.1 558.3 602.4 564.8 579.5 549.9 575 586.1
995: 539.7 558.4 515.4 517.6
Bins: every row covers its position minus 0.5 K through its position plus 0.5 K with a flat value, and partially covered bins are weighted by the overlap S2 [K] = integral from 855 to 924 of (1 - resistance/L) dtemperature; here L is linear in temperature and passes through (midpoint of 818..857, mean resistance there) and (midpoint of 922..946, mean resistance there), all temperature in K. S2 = 9.7 K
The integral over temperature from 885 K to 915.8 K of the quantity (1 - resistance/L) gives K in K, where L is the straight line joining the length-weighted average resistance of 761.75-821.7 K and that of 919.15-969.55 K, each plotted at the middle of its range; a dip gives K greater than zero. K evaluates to 4.5 K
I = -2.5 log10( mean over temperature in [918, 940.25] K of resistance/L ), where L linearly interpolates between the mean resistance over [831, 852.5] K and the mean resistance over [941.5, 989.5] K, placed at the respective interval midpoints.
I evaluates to 0.25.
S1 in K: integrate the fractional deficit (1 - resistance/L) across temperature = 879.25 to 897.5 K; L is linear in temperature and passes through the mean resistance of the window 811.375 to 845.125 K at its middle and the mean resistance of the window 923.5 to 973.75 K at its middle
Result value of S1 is 2.7 K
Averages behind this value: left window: 482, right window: 510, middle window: 422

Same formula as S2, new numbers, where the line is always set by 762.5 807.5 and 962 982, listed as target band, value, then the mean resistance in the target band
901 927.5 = 5.9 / 364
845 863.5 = -4.6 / 486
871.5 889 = -0.9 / 445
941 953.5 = -0.9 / 547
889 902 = 1.5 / 391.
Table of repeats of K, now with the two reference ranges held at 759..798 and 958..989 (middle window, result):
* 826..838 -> -4.4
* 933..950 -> -1.2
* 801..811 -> -3.1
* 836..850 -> -4.9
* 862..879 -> -2.1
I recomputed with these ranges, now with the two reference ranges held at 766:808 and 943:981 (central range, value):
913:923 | 0.34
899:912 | 0.23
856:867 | -0.14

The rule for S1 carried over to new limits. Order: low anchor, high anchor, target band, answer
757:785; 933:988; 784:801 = -0.8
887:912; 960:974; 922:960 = -1.0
